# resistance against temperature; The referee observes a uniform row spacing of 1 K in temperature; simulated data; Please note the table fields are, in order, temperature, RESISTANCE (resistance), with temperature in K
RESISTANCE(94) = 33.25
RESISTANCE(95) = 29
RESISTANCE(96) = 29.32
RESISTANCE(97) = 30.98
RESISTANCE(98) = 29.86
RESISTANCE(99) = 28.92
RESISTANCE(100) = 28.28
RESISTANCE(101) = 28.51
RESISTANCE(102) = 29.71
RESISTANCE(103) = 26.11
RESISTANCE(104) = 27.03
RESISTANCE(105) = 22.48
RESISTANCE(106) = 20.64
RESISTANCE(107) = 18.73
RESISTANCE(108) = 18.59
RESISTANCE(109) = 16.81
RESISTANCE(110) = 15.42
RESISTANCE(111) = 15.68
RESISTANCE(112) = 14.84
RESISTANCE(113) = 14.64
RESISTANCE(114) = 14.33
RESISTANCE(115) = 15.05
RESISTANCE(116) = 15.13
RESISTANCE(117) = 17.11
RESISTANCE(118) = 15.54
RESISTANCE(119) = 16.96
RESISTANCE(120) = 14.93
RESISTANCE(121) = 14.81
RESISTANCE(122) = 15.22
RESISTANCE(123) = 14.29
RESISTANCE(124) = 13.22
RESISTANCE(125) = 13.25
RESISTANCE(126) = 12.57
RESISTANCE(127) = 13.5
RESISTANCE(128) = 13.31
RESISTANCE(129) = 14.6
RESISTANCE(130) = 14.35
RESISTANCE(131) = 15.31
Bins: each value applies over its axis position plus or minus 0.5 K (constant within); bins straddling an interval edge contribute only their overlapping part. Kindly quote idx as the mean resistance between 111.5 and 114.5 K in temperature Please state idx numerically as 14.6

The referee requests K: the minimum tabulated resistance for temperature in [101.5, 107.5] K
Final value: 18.73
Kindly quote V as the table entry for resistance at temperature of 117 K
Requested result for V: 17.11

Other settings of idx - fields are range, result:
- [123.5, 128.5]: 13.2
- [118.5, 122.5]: 15.5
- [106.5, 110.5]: 17.4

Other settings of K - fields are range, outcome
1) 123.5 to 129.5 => 12.57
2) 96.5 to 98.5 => 29.86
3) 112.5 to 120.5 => 14.33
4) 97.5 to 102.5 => 28.28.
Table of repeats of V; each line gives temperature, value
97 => 30.98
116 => 15.13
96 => 29.32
